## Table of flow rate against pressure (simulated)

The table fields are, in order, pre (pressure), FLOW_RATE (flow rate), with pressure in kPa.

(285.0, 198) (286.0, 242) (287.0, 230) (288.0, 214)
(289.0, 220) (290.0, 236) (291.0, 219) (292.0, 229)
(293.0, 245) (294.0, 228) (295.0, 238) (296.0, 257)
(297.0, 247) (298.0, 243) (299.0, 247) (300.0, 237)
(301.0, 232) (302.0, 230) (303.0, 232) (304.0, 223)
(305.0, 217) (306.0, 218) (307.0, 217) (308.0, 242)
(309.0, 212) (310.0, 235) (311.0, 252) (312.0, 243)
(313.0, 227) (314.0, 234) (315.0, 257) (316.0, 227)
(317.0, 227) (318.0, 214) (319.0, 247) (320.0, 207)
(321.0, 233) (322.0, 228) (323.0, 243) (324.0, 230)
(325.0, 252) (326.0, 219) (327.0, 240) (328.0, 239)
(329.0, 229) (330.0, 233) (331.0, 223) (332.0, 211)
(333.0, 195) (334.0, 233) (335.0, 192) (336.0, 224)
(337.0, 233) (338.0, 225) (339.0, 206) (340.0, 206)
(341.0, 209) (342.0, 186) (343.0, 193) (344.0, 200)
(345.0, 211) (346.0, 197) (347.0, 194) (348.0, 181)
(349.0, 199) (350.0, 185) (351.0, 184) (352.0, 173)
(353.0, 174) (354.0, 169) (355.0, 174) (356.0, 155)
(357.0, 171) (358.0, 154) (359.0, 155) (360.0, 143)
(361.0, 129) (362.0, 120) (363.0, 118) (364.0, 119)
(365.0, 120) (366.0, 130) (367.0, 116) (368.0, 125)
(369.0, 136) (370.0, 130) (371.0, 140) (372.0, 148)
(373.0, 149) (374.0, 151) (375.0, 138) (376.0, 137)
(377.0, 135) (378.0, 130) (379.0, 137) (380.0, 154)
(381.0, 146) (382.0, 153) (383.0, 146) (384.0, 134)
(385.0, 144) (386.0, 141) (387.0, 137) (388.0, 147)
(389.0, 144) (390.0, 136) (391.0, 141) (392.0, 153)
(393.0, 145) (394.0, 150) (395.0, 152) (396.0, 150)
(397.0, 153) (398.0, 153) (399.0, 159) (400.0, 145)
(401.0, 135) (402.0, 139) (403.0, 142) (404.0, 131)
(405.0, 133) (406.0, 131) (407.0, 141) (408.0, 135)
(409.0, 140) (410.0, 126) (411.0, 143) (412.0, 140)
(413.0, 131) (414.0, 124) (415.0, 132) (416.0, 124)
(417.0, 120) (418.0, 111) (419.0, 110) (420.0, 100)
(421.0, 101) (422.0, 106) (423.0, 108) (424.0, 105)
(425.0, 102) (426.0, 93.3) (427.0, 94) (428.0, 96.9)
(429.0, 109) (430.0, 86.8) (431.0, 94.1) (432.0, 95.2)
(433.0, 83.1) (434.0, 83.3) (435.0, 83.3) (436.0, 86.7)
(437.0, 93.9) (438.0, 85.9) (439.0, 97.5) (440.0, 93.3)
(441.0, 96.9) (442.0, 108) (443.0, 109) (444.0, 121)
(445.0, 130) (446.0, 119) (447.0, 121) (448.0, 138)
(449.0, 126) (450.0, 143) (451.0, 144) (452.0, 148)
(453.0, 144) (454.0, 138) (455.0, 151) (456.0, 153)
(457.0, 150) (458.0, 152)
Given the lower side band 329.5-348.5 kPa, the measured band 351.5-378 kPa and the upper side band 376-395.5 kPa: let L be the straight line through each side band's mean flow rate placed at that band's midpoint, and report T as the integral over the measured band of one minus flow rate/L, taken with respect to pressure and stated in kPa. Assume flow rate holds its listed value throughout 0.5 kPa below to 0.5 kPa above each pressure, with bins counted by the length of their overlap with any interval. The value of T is 4.6 kPa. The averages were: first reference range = 208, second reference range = 143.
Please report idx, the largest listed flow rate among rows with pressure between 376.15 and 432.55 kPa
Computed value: 159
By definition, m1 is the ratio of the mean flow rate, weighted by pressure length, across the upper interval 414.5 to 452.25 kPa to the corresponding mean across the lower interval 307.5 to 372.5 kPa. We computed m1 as 0.6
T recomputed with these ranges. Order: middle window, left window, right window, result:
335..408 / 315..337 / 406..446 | 6.9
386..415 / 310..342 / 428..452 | 1.4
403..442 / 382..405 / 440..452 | 6.8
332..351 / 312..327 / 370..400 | 0.0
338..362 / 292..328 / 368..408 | 1.0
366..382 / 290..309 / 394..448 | 2.3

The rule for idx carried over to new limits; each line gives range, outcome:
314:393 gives 257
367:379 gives 151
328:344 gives 239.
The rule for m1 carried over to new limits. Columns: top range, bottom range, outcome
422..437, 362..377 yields 0.72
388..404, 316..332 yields 0.63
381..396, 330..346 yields 0.69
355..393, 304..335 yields 0.61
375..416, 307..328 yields 0.60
